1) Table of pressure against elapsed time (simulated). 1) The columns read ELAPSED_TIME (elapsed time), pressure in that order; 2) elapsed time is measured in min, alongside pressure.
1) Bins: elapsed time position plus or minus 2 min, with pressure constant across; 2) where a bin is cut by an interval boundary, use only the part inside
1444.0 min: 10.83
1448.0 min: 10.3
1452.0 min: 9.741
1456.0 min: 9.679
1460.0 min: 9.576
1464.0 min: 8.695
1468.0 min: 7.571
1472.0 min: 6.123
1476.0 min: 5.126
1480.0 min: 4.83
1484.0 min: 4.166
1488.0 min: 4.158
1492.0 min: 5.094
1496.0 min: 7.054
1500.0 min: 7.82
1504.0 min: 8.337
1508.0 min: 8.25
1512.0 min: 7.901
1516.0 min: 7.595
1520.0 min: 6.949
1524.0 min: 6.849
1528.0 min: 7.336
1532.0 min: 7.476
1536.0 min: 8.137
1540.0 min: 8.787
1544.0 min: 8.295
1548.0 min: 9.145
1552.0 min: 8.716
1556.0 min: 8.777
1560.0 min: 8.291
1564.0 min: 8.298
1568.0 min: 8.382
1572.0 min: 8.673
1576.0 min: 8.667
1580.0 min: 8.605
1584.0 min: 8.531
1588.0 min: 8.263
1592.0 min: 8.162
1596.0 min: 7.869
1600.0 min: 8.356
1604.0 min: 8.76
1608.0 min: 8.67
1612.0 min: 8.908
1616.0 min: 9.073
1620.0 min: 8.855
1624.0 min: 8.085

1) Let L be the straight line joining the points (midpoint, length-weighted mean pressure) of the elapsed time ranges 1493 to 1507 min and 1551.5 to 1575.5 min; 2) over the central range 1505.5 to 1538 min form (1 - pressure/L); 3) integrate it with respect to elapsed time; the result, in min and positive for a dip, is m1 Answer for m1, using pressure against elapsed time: 1.3 min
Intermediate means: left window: 7.58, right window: 8.52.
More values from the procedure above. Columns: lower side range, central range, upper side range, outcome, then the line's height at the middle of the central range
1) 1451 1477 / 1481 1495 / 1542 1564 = 6.06 min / 8.25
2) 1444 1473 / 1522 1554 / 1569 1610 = 2.17 min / 8.69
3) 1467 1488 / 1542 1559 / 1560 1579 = -1.89 min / 7.84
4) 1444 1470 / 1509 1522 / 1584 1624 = 2.16 min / 9.04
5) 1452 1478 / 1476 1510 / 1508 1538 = 6.92 min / 7.74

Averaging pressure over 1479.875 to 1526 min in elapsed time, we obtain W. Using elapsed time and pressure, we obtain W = 6.65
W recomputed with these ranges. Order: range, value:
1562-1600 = 8.38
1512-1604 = 8.2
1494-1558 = 7.96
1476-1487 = 4.58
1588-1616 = 8.48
